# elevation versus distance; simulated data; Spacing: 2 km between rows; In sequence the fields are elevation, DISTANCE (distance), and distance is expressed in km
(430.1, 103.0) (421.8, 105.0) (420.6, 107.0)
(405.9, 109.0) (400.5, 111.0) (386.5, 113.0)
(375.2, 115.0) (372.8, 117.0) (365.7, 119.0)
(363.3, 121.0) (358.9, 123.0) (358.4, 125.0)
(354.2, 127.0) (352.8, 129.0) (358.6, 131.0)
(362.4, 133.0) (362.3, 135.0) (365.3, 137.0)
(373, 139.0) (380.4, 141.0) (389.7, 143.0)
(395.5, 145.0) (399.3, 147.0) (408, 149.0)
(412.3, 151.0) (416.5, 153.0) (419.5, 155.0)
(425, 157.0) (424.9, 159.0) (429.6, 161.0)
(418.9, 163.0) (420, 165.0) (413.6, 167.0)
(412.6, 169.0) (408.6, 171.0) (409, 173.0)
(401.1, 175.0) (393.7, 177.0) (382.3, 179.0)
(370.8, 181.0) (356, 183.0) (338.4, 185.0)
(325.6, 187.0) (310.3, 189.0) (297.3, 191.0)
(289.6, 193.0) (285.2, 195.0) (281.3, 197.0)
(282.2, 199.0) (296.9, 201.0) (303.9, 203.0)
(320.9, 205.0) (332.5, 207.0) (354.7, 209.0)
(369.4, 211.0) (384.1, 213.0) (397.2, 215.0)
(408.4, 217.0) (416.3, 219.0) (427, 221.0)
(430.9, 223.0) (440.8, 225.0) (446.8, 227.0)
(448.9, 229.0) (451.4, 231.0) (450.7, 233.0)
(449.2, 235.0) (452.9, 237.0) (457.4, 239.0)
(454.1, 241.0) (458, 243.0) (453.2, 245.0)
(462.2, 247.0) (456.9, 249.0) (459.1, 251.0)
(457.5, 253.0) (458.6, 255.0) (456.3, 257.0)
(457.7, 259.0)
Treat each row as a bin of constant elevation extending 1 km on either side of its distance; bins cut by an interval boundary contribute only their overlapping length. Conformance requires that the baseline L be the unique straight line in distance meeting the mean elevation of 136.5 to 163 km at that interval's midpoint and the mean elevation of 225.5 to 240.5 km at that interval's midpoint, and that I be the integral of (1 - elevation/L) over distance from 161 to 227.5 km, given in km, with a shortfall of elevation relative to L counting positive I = 9.5 km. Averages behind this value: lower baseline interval 404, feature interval 368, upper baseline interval 451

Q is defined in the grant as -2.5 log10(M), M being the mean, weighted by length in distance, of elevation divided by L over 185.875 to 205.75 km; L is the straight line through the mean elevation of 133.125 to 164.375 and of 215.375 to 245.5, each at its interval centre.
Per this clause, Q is 0.379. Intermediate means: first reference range 400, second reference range 442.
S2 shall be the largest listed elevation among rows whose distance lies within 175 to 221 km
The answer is 427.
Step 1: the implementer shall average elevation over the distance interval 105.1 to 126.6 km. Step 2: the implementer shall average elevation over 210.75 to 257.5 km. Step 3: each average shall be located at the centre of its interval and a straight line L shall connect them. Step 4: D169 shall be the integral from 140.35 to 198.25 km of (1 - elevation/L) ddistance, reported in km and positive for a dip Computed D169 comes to 4.0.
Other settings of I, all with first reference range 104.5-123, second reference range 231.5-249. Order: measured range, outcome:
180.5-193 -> 2.9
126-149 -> 1.5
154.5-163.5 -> -0.3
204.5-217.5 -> 2.1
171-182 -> 0.7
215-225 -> 0.5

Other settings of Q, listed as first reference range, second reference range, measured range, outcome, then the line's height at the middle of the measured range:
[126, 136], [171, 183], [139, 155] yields -0.09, 369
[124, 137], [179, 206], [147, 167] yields -0.23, 340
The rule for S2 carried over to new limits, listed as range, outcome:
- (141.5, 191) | 429.6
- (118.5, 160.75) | 425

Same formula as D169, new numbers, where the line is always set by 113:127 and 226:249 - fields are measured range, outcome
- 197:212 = 3.8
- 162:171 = -0.3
